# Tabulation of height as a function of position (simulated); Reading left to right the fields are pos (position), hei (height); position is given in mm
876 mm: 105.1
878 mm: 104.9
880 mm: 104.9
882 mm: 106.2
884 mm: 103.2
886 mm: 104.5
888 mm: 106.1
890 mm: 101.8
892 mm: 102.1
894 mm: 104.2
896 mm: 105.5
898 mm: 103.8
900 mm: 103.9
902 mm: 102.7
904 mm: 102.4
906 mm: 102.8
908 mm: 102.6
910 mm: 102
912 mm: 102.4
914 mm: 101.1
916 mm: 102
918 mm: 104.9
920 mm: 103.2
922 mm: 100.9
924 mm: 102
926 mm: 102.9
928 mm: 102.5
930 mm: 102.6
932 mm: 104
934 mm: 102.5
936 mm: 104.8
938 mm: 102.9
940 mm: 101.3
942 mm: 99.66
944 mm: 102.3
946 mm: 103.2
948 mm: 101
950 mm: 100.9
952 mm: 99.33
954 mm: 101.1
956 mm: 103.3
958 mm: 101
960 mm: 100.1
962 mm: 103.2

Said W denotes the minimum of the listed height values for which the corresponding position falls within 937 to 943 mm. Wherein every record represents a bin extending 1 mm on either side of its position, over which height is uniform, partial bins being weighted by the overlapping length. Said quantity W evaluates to 99.66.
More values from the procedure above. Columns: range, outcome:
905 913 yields 102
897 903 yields 102.7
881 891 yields 101.8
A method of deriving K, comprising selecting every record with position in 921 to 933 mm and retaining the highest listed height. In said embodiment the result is 104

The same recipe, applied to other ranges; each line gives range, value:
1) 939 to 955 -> 103.2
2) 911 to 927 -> 104.9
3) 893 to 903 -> 105.5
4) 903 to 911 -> 102.8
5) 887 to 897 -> 106.1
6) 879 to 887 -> 106.2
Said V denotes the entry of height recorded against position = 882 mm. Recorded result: 106.2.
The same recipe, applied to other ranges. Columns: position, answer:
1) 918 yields 104.9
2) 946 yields 103.2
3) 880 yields 104.9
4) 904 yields 102.4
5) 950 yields 100.9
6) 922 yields 100.9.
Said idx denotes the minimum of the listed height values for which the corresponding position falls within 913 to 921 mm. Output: 101.1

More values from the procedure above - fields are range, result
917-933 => 100.9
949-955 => 99.33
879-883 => 104.9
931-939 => 102.5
